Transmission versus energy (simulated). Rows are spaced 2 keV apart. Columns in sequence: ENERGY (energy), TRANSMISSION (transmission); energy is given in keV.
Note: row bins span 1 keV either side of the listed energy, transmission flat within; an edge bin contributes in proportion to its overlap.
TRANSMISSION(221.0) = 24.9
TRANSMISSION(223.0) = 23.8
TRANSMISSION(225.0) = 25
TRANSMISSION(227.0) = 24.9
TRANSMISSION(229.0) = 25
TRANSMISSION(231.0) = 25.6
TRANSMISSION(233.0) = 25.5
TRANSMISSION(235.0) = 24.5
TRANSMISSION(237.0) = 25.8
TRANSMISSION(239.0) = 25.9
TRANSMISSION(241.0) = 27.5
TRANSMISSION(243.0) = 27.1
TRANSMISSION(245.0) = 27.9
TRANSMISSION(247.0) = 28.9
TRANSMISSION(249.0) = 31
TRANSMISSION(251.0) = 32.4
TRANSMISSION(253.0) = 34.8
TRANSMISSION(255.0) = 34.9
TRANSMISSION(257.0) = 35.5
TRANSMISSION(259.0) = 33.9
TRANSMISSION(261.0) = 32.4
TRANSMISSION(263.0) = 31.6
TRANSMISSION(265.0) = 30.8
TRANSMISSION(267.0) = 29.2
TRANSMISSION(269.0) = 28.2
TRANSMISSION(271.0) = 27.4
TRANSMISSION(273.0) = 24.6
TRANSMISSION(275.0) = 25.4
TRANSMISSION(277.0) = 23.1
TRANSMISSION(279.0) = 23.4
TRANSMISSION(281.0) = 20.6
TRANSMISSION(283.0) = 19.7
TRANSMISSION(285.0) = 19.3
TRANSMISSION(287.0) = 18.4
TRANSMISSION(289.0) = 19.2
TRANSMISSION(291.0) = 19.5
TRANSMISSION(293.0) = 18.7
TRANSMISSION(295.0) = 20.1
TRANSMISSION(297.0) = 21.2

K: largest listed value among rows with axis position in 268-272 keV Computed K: 28.2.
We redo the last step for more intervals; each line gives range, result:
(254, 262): 35.5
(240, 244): 27.5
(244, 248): 28.9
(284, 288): 19.3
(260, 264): 32.4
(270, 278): 27.4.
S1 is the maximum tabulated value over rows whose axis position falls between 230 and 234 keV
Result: 25.6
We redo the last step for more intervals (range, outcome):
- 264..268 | 30.8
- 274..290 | 25.4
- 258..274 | 33.9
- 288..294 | 19.5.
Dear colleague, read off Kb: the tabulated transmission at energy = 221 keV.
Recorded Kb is 24.9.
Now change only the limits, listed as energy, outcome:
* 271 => 27.4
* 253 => 34.8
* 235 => 24.5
